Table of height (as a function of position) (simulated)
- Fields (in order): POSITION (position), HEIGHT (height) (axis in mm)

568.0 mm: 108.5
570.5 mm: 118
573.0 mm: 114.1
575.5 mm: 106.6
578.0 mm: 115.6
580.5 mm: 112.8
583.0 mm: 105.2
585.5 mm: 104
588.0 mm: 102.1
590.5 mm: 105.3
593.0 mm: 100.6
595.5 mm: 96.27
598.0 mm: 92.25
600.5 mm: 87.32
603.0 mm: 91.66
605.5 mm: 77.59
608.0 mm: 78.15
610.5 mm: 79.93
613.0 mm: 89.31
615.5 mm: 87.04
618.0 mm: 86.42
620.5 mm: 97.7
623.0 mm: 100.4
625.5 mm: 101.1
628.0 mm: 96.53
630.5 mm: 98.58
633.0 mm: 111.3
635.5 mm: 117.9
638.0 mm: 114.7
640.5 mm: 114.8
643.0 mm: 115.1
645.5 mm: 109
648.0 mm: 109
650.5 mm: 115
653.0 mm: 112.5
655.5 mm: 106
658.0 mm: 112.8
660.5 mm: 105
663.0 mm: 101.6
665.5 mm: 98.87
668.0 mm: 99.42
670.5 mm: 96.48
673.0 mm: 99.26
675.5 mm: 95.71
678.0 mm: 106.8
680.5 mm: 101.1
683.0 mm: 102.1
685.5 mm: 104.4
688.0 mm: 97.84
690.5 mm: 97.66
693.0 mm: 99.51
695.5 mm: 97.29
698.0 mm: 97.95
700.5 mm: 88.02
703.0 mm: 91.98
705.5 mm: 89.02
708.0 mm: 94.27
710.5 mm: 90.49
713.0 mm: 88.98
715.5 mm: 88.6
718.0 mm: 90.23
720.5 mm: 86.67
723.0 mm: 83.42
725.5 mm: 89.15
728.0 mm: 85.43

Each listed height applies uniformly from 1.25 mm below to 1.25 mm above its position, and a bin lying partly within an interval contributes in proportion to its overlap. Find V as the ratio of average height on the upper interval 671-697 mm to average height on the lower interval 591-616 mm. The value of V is 1.1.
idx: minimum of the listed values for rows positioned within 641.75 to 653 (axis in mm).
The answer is 109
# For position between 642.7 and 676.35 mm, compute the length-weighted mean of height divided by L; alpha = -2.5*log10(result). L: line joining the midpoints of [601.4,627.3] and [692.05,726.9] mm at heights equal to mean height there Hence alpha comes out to -0.17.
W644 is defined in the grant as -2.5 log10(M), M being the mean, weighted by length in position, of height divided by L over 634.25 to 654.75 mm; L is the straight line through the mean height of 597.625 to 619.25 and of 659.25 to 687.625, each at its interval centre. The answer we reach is -0.20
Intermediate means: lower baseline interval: 85.2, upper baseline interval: 101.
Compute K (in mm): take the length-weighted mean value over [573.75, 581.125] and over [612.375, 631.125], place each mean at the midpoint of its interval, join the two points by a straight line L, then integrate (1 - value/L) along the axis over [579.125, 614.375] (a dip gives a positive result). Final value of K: 3.4 mm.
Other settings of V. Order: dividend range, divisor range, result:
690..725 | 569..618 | 0.94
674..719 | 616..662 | 0.90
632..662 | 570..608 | 1.11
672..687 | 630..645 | 0.90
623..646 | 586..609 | 1.17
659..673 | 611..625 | 1.09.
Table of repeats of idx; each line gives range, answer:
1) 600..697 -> 77.59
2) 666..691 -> 95.71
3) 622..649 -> 96.53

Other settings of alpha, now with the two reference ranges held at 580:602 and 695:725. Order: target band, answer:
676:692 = -0.099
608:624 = 0.105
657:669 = -0.101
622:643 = -0.115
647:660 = -0.166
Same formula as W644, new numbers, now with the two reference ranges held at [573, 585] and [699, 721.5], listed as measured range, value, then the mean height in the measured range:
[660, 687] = -0.06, 101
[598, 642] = 0.08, 95.9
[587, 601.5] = 0.11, 97.4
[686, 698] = -0.07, 98.5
